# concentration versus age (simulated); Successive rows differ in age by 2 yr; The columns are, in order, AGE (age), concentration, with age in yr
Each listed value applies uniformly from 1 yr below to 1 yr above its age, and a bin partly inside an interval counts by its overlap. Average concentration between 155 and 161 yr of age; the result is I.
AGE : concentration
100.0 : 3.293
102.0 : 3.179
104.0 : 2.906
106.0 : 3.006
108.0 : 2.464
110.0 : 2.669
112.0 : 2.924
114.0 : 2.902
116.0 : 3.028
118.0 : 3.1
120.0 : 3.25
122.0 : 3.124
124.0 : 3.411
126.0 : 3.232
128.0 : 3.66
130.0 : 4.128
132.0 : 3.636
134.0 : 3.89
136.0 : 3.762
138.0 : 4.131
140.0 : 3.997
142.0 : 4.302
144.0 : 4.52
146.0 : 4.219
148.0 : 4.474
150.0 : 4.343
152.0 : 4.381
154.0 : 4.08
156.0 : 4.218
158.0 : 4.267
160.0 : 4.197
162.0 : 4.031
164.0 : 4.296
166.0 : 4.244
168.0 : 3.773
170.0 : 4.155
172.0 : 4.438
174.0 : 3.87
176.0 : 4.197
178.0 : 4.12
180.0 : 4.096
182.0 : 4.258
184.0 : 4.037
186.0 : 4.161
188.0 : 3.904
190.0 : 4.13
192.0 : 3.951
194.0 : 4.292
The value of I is 4.23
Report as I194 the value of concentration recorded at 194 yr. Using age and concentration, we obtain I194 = 4.292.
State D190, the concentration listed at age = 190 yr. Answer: 4.13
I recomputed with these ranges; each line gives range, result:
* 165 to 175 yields 4.1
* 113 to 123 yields 3.08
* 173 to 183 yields 4.11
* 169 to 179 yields 4.16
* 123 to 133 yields 3.61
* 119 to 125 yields 3.26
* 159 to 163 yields 4.11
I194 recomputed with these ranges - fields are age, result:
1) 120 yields 3.25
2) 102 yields 3.179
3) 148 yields 4.474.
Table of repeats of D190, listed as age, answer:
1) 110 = 2.669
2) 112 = 2.924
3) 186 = 4.161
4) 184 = 4.037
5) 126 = 3.232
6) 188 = 3.904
